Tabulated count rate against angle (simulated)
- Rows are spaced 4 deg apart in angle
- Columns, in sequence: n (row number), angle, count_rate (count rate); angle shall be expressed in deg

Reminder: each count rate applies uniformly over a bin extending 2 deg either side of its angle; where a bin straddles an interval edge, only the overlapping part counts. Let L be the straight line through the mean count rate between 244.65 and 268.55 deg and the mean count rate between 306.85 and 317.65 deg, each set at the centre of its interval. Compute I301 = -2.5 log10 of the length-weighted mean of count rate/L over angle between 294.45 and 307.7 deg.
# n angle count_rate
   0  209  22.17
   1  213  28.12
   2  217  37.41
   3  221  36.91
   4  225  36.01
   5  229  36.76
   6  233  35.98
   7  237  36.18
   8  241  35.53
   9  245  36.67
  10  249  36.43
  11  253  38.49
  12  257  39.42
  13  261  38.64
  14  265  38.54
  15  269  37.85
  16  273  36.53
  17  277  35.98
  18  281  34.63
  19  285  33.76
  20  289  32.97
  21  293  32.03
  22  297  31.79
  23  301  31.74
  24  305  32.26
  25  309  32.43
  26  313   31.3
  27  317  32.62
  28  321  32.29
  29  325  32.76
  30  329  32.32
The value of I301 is 0.04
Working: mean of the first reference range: 38.1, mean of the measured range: 32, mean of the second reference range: 32.1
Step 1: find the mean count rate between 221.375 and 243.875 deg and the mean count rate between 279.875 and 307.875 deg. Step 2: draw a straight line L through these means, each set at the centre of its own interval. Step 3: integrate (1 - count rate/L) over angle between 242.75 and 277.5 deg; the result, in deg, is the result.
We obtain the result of -3.1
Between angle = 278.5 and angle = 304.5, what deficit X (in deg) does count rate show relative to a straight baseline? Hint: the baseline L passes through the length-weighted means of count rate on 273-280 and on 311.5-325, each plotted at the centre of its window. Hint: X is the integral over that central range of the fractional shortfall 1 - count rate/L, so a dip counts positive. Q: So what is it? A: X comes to 1.3 deg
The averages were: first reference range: 35.9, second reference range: 32.2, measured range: 32.8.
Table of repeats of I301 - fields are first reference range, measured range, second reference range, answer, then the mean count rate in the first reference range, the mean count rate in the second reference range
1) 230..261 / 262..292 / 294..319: -0.04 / 37.1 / 32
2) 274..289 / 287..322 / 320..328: 0.04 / 34.7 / 32.5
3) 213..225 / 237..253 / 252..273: 0.02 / 35.5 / 38.4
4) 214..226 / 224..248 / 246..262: 0.03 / 36.1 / 38.1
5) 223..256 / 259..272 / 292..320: -0.10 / 36.6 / 32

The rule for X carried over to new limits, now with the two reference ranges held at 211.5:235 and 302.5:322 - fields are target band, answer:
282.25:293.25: -0.05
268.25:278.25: -0.94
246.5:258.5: -1.29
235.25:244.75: -0.34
